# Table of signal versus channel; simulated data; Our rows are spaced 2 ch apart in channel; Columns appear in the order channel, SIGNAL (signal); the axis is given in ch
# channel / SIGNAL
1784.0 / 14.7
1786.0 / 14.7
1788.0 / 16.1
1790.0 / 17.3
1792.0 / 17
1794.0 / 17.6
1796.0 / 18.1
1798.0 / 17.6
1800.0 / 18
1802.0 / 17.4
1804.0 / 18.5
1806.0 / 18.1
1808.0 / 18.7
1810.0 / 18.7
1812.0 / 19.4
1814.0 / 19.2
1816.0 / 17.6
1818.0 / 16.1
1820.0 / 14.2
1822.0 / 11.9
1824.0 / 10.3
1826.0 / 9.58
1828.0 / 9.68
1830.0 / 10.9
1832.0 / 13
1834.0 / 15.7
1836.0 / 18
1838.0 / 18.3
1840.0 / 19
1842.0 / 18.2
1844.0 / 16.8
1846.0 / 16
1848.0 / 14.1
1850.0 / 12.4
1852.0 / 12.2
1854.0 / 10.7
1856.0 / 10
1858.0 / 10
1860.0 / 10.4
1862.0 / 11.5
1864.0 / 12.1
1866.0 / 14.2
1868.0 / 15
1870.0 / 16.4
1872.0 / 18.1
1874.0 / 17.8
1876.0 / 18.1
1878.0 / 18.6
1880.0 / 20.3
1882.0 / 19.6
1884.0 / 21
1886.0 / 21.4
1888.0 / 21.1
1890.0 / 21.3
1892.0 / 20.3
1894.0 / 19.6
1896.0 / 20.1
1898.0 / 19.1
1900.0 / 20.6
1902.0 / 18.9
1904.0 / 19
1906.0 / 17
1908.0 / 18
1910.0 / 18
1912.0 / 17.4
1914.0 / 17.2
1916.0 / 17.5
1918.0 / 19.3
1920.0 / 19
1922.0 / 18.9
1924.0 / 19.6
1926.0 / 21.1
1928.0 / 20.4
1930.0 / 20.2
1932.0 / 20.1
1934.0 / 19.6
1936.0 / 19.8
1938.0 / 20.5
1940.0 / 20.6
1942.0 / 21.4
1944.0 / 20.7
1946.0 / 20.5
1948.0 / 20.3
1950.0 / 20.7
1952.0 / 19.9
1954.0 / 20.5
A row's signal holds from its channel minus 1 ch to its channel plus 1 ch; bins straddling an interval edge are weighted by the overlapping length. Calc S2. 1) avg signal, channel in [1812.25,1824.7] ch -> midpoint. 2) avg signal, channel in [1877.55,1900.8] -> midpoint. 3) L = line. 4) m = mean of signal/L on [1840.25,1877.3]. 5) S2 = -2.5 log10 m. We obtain 0.26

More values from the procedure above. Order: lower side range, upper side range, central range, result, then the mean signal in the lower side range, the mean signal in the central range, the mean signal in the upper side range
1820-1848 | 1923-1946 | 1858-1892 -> -0.02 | 14.4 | 17.2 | 20.4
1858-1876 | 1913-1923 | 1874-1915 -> -0.17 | 14.4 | 19.3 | 18.4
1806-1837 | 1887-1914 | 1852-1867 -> 0.44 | 15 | 11.3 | 19.2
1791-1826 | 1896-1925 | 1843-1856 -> 0.29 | 16.8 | 13.4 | 18.6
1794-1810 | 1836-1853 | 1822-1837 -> 0.32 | 18.1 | 12.4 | 16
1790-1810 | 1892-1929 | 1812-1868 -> 0.30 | 17.9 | 13.9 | 19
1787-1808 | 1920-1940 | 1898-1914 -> 0.07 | 17.6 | 18.4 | 20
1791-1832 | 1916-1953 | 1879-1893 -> -0.13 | 15.9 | 20.7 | 20.1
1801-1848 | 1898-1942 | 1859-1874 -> 0.22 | 15.8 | 14.2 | 19.2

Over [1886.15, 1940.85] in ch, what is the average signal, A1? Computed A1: 19.4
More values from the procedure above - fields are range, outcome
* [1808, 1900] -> 16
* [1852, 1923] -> 17.3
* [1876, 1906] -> 19.9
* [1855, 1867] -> 11.4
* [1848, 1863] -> 11.2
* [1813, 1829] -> 13.6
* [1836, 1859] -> 14.5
